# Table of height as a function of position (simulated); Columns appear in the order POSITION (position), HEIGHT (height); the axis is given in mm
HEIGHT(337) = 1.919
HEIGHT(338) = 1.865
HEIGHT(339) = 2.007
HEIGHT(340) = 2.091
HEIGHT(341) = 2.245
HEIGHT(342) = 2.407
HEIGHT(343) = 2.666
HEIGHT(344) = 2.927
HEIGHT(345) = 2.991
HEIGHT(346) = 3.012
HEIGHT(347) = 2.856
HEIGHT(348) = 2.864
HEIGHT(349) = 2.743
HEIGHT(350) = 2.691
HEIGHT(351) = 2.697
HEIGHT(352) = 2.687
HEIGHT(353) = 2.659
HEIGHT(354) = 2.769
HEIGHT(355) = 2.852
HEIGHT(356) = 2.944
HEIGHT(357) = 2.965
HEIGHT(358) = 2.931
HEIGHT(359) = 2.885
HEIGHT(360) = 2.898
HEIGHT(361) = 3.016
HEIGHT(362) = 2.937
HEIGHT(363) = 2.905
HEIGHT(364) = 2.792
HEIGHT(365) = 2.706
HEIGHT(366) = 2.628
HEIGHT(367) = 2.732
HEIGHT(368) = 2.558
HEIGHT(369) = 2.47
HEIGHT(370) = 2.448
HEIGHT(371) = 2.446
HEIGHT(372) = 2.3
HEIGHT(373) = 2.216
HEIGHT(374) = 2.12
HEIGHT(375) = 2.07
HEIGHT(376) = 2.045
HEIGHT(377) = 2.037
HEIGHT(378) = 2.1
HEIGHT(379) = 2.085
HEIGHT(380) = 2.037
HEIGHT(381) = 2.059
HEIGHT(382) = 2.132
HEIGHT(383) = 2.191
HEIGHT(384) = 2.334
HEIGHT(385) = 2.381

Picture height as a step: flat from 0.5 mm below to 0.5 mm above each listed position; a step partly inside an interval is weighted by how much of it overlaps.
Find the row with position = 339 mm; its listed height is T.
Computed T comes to 2.007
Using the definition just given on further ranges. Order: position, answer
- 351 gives 2.697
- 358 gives 2.931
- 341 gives 2.245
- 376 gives 2.045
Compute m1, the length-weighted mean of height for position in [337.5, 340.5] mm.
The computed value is 1.99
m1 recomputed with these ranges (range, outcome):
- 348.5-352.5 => 2.7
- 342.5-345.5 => 2.86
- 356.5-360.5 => 2.92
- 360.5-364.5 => 2.91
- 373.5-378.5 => 2.07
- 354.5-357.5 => 2.92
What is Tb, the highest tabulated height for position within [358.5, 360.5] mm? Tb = 2.898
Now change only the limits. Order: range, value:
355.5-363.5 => 3.016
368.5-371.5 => 2.47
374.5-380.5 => 2.1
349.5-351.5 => 2.697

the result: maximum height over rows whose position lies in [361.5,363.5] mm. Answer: 2.937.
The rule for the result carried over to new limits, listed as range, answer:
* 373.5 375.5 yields 2.12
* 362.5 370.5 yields 2.905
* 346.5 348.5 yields 2.864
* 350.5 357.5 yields 2.965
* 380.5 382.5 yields 2.132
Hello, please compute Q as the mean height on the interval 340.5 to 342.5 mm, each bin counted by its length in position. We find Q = 2.33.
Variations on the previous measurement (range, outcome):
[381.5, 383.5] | 2.16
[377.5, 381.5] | 2.07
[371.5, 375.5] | 2.18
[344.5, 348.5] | 2.93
